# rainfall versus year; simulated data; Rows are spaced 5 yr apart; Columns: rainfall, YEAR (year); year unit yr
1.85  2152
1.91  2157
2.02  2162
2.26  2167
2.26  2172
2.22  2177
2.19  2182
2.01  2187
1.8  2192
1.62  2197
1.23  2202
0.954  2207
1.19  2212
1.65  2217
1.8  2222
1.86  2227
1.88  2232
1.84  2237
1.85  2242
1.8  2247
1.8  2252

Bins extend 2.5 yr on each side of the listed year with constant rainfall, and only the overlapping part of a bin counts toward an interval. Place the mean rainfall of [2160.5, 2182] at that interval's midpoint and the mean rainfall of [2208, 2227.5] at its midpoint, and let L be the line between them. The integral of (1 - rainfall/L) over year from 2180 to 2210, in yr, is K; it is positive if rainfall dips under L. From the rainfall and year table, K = 4.34 yr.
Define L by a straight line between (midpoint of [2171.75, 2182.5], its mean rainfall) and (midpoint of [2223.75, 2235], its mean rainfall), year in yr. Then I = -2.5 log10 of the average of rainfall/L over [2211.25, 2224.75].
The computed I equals 0.21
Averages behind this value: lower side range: 2.22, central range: 1.6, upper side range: 1.86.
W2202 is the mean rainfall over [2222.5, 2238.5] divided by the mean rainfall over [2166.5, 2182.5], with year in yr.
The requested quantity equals 0.83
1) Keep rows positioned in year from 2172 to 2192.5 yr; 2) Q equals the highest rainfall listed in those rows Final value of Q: 2.26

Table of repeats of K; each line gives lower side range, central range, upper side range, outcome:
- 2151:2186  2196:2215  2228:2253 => 7.15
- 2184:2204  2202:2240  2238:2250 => 4.14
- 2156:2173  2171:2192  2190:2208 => -4.06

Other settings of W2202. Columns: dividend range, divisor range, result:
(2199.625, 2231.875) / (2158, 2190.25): 0.69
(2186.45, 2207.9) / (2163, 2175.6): 0.68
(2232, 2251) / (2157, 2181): 0.85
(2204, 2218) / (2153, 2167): 0.61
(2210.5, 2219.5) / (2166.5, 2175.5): 0.64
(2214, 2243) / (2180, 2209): 1.10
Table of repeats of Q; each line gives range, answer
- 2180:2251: 2.19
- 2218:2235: 1.88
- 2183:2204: 2.01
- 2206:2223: 1.8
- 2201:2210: 1.23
